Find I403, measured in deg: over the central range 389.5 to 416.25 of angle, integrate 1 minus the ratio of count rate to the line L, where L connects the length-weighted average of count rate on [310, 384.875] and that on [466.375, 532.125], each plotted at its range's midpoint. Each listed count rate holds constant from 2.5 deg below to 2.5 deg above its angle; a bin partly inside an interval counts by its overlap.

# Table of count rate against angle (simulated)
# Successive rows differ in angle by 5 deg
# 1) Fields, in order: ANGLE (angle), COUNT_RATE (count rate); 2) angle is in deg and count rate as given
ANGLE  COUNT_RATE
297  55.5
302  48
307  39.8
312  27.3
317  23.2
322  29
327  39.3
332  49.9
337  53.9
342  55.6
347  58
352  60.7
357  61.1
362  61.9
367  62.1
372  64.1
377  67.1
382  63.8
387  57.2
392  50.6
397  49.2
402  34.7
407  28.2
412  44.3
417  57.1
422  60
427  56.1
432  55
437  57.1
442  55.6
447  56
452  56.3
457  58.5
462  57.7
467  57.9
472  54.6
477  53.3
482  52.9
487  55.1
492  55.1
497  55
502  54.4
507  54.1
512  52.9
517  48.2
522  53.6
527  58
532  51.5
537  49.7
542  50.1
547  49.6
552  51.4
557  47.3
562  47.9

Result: 5.2 deg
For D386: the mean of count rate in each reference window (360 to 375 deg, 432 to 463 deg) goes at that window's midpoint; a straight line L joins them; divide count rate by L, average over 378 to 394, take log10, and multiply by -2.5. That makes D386 0.057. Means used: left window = 62.9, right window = 56.7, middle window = 58.3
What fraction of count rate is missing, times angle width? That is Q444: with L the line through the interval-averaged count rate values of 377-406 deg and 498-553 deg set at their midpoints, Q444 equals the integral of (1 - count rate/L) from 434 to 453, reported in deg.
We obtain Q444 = -1.67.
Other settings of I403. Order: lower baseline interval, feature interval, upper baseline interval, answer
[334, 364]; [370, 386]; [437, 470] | -1.8 deg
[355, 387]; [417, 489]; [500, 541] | 1.4 deg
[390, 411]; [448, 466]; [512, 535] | -4.3 deg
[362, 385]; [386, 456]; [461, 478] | 9.9 deg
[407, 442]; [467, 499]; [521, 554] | -1.3 deg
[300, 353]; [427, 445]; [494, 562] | -2.9 deg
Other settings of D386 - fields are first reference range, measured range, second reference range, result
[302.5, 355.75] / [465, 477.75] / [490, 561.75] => -0.11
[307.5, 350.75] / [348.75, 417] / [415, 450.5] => -0.11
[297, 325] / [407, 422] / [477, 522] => -0.07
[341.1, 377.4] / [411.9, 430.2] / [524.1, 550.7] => 0.04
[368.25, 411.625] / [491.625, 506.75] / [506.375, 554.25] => -0.06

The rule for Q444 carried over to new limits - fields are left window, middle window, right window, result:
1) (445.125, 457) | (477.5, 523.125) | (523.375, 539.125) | 0.9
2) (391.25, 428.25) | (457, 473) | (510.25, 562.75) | -2.8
